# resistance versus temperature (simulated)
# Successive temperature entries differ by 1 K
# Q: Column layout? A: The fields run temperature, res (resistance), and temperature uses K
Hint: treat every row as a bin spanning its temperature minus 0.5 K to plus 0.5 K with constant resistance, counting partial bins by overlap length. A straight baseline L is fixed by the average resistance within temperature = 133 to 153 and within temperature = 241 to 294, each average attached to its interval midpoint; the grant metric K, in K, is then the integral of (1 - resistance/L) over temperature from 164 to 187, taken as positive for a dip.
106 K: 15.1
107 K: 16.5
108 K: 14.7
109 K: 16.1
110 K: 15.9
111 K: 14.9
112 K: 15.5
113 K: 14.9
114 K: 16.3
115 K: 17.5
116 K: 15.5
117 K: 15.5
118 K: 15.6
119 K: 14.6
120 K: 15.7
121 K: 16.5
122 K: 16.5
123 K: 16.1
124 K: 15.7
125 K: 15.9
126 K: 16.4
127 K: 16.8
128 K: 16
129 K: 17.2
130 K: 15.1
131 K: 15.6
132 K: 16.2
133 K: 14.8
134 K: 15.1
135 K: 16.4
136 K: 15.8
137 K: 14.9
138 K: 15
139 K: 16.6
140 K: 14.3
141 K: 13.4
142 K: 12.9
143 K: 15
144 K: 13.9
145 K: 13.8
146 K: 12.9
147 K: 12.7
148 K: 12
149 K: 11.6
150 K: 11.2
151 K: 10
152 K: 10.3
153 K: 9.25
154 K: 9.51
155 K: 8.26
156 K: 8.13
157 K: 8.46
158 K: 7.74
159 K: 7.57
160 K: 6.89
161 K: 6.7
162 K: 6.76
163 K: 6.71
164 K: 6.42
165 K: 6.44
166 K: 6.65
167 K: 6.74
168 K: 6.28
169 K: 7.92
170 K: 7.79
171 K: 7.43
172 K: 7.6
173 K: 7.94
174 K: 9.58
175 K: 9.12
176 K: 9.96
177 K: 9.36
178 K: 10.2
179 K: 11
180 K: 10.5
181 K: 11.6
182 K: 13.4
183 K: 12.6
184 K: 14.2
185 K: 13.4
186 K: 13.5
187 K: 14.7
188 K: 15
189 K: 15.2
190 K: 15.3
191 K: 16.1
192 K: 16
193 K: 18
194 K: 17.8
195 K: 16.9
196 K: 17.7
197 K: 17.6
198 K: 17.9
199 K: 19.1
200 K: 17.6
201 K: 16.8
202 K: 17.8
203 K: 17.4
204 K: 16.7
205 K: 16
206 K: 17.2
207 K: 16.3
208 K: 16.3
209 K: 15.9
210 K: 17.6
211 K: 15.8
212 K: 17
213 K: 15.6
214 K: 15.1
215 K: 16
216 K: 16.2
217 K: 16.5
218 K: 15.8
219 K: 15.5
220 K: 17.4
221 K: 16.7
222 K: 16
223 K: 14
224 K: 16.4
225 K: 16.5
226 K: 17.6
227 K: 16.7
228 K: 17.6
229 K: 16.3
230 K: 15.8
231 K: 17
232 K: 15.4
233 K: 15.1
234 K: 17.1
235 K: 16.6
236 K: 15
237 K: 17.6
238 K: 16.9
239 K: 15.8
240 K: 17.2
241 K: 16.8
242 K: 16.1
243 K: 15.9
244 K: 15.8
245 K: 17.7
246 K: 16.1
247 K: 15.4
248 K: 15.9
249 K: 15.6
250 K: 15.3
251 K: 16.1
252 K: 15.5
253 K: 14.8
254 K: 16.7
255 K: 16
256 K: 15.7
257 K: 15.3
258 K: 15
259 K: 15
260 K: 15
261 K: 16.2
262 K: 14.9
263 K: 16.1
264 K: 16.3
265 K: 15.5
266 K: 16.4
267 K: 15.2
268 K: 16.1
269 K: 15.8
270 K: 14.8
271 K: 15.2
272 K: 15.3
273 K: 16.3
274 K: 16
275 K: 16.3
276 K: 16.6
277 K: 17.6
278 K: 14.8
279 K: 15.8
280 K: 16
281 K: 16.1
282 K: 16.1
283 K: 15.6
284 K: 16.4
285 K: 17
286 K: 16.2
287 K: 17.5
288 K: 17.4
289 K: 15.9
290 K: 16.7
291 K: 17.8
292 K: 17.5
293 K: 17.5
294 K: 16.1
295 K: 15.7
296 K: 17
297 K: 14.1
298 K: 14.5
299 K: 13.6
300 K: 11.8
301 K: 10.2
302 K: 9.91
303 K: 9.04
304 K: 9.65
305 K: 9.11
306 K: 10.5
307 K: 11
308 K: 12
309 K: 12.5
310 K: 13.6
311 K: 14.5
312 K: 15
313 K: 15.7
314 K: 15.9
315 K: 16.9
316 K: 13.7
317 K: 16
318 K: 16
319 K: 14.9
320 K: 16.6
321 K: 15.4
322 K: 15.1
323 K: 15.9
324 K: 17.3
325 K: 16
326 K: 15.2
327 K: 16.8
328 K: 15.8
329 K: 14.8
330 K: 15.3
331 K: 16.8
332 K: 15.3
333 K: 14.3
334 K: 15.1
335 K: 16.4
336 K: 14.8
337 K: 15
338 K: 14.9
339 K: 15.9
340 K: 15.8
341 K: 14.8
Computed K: 7.23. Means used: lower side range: 13.5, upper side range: 16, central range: 9.73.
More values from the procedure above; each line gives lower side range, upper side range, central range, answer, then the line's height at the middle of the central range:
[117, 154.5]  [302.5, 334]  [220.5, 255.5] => -4.4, 14.4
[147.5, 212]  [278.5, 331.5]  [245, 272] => -3.4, 13.9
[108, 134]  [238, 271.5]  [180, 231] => -0.8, 15.8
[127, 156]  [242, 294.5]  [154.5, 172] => 8.4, 14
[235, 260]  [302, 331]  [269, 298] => -2.2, 15.1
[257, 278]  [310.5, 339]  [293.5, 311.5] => 3.6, 15.6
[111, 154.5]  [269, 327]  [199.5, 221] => -2.5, 14.8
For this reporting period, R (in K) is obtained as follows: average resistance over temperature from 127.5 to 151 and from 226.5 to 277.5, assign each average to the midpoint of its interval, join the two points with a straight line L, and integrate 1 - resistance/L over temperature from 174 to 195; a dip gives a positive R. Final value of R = 2.4 K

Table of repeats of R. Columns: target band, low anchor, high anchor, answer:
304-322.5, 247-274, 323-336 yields 2.0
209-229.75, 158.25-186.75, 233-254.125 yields -3.9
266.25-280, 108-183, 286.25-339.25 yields -1.6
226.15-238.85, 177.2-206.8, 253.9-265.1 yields -0.8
